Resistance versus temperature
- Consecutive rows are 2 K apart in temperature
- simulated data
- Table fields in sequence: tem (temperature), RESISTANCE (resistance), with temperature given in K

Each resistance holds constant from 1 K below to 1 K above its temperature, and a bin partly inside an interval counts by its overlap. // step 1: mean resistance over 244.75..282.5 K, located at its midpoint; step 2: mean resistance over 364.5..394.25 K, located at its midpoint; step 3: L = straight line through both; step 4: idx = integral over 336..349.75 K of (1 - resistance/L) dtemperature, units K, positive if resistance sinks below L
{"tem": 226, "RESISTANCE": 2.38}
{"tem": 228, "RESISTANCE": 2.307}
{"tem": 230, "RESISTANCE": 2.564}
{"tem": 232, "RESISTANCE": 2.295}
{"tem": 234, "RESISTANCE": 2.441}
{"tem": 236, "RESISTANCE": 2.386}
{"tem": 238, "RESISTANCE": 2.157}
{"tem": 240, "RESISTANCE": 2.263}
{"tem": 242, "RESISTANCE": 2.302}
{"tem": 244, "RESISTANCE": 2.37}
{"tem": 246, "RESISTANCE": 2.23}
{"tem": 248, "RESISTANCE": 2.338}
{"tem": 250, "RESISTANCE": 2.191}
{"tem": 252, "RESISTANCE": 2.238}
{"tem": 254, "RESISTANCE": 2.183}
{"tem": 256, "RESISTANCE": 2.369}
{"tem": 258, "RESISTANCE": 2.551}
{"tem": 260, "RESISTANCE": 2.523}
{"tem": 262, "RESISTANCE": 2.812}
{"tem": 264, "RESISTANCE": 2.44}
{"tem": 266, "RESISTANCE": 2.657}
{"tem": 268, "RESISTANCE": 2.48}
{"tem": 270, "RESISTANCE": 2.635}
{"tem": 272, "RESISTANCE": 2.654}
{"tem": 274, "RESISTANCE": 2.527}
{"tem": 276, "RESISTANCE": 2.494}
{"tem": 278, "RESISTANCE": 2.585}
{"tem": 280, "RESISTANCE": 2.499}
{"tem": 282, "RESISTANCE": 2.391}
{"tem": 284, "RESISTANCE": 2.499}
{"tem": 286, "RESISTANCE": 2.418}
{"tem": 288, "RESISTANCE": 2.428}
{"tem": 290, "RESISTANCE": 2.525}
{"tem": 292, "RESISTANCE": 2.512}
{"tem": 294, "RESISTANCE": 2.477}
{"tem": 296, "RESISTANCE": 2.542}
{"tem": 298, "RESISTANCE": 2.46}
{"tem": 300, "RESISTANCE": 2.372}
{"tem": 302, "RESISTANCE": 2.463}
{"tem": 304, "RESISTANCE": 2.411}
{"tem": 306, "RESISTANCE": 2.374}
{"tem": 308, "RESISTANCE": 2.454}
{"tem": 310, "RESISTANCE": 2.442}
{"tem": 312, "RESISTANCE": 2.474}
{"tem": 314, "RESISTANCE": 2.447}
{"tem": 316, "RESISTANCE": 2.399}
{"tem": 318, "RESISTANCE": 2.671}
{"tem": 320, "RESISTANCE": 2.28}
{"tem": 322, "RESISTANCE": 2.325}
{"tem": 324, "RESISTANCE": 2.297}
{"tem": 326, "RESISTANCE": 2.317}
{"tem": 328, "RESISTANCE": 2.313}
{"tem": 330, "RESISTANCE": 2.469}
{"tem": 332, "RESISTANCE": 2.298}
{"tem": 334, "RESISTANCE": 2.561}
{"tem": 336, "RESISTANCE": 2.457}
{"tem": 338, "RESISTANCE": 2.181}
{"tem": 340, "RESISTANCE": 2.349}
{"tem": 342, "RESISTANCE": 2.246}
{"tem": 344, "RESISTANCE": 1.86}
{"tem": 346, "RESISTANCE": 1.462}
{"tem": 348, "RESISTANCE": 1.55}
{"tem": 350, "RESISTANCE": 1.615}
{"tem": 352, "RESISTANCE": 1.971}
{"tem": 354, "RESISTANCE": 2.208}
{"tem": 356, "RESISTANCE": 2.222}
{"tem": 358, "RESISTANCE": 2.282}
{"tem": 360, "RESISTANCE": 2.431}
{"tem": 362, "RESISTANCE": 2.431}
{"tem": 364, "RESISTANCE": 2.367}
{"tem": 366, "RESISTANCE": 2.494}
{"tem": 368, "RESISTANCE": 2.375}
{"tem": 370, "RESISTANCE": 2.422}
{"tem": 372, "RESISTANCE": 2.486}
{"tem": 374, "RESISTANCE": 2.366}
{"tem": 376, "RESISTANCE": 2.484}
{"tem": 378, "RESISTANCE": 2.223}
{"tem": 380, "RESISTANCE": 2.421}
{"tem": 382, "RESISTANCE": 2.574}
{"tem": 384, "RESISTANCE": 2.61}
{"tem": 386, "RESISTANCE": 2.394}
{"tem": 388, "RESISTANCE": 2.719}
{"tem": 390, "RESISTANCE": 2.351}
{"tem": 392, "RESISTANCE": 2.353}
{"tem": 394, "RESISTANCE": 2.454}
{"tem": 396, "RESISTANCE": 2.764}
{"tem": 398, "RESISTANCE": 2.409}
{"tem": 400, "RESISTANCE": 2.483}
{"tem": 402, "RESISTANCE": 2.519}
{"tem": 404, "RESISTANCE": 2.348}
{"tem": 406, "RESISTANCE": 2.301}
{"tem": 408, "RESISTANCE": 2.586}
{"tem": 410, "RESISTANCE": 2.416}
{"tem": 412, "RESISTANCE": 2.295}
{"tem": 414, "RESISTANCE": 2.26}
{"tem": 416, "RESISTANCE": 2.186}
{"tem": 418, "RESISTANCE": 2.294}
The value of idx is 2.8 K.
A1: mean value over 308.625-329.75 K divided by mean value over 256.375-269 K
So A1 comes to 0.9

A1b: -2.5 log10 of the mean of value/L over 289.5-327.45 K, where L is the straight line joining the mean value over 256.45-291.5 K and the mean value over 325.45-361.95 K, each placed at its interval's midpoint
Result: -0.04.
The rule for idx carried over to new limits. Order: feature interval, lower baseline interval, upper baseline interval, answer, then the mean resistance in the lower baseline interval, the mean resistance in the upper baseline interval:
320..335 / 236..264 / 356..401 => 0.3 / 2.35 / 2.44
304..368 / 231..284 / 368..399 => 4.7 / 2.42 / 2.47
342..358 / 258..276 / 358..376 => 3.6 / 2.58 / 2.42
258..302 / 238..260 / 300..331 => -3.1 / 2.31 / 2.41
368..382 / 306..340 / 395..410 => 0.2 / 2.4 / 2.48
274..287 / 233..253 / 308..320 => -0.5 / 2.29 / 2.47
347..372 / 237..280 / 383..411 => 2.6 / 2.43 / 2.48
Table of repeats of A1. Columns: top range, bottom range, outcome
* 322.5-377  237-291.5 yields 0.92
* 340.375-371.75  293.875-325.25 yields 0.88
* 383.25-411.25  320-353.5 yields 1.15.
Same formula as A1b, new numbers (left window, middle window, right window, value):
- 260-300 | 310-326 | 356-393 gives 0.034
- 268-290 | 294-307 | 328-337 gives 0.018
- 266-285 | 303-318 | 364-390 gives 0.028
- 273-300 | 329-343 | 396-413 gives 0.045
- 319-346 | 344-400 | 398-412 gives 0.025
